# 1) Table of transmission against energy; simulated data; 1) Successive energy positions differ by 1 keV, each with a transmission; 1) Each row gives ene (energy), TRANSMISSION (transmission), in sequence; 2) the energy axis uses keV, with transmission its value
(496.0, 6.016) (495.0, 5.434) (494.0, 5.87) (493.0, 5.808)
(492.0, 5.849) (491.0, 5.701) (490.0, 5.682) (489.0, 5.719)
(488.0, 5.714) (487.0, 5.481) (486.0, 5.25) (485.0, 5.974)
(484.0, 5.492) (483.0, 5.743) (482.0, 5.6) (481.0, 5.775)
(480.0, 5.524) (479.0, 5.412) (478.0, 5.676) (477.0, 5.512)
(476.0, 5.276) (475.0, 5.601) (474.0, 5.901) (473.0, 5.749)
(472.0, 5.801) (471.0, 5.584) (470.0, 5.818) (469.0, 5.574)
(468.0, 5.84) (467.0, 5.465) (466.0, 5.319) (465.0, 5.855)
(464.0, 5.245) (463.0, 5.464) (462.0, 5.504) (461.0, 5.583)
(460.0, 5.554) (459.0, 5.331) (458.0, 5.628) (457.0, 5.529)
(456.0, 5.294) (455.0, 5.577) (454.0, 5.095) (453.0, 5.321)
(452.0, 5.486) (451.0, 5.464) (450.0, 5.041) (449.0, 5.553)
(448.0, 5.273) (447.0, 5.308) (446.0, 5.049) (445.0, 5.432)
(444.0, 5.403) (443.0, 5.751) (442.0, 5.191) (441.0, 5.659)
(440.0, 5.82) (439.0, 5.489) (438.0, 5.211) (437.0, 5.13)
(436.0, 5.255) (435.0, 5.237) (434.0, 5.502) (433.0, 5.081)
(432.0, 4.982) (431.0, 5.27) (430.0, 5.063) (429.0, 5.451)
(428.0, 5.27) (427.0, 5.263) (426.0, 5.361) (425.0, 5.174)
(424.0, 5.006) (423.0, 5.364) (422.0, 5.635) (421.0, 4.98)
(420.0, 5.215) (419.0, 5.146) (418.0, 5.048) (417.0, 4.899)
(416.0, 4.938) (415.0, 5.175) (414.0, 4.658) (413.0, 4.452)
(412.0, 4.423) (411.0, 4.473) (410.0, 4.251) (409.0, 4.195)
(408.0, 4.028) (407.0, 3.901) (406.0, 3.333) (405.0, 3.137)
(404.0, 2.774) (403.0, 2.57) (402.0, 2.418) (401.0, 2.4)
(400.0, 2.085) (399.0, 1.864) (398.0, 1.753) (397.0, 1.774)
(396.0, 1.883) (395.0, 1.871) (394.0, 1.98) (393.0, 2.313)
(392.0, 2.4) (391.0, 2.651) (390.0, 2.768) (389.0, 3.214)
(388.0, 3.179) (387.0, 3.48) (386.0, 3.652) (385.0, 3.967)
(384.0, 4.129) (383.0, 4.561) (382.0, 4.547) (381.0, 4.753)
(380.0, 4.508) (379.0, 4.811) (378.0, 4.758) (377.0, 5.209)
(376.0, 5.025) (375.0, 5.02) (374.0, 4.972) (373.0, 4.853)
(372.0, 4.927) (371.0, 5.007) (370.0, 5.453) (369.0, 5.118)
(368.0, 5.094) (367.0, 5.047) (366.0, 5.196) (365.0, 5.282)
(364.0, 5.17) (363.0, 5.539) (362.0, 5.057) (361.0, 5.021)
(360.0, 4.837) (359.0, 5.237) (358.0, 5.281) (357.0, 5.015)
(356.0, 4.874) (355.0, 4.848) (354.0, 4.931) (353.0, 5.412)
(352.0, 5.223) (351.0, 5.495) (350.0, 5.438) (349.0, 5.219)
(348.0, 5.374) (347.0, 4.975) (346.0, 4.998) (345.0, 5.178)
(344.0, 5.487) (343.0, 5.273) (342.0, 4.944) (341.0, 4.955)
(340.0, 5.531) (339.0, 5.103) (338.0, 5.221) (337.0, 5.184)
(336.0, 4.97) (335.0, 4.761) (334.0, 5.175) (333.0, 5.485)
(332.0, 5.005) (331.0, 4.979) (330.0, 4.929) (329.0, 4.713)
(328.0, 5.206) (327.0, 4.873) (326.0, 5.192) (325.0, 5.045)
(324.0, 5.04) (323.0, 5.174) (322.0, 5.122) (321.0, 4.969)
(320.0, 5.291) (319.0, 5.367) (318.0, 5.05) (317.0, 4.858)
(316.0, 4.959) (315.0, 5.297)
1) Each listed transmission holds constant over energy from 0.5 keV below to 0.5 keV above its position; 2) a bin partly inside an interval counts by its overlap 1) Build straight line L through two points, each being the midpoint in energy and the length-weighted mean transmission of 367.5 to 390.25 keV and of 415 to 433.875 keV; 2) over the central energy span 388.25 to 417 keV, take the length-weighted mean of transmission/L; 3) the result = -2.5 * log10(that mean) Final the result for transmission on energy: 0.47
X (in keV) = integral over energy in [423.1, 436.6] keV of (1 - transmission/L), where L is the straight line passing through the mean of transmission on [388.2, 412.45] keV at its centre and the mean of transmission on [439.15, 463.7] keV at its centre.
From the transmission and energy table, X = -2.79 keV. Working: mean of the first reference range 2.85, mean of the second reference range 5.43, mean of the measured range 5.23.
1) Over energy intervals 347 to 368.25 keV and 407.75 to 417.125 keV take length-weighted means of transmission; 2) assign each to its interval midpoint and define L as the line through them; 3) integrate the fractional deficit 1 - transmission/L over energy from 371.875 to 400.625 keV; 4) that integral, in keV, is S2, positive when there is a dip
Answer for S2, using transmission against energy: 8.0 keV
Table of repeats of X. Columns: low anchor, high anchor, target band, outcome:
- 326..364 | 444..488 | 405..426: 2.60 keV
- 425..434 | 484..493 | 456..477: -0.25 keV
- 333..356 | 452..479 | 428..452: 0.56 keV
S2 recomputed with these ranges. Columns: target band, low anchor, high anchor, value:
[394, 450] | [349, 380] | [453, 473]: 9.3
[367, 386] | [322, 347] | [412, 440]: 1.2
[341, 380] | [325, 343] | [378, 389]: -4.6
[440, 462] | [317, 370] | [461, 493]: 0.4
